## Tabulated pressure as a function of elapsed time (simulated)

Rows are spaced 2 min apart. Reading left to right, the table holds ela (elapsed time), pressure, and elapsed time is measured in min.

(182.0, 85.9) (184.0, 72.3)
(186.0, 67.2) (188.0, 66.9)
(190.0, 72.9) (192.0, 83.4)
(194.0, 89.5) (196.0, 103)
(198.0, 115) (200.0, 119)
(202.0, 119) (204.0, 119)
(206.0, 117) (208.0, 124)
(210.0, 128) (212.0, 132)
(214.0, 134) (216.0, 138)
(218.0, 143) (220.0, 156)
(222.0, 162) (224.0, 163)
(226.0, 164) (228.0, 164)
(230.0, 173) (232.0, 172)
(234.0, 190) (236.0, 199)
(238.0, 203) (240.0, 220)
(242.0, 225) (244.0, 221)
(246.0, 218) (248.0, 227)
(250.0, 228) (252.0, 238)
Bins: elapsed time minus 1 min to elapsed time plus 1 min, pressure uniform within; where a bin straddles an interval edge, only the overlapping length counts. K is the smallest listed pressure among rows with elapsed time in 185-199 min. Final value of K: 66.9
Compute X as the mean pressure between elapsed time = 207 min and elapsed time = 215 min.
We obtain 130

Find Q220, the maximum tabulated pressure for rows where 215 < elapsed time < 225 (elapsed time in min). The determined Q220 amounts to 163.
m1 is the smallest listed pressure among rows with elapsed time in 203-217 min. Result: 117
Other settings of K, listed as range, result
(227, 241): 164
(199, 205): 119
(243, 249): 218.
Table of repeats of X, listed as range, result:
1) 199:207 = 118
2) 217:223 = 154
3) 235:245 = 214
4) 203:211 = 122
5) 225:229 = 164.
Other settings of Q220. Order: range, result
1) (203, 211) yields 128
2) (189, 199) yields 115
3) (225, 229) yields 164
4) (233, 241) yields 220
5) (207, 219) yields 143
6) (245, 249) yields 227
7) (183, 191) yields 72.9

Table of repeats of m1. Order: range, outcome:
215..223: 138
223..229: 163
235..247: 199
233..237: 190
